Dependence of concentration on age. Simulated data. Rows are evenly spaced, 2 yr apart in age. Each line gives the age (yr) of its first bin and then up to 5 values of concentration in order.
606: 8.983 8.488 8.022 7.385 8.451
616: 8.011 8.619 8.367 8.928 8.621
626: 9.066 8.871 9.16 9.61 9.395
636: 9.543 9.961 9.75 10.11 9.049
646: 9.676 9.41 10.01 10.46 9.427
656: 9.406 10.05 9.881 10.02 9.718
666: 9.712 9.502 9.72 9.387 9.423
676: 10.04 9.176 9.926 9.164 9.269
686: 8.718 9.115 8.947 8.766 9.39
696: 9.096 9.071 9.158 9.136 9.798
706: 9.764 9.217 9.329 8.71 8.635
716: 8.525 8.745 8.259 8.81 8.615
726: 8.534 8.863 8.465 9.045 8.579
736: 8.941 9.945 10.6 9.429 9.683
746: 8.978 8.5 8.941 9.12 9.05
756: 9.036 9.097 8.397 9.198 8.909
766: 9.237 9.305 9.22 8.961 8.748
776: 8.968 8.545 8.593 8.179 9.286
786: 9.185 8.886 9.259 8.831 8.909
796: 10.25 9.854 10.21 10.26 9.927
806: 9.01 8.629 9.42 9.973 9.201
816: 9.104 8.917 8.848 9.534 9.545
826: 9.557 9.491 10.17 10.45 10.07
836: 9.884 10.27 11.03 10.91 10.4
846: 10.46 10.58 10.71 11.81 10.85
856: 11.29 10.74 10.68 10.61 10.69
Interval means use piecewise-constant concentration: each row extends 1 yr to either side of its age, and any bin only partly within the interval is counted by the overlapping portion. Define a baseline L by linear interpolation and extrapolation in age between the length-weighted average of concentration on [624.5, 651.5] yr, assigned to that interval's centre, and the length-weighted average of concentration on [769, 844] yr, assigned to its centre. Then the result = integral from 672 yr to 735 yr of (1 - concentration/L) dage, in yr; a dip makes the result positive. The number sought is 3.0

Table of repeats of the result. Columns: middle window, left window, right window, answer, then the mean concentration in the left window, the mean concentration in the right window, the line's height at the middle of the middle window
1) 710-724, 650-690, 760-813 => 1.1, 9.58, 9.21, 9.43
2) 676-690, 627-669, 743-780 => 0.3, 9.65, 8.98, 9.45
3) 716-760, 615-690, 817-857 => 3.6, 9.41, 10.2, 9.79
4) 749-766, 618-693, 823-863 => 1.7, 9.43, 10.5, 10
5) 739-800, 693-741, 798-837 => 1.4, 9.05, 9.6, 9.34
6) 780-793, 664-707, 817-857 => 1.4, 9.36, 10.2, 9.94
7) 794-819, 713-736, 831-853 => 1.2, 8.66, 10.6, 10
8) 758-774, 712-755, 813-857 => 0.5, 8.96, 10.1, 9.34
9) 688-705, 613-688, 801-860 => 0.7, 9.39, 10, 9.56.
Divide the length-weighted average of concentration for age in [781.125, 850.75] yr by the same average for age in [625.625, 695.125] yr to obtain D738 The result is 1.0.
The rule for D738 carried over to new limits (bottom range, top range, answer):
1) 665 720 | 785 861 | 1.08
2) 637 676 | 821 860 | 1.07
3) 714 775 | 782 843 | 1.07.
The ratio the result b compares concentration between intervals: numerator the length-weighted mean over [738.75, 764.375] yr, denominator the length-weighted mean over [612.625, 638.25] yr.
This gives 1.0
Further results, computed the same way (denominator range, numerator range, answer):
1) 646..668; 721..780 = 0.92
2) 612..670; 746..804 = 0.97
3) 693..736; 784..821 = 1.05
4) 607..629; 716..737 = 1.03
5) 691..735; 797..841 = 1.09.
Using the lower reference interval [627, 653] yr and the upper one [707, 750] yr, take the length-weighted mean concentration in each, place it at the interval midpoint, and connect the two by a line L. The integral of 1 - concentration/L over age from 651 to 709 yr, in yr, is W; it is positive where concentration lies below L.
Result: -0.9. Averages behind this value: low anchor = 9.62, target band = 9.46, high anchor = 8.97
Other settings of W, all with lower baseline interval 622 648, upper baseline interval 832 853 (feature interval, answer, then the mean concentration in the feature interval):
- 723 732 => 1.1 yr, 8.67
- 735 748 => 0.6 yr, 9.51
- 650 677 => -0.6 yr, 9.76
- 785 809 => 2.1 yr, 9.43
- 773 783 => 1.6 yr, 8.61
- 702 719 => 1.3 yr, 9.09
